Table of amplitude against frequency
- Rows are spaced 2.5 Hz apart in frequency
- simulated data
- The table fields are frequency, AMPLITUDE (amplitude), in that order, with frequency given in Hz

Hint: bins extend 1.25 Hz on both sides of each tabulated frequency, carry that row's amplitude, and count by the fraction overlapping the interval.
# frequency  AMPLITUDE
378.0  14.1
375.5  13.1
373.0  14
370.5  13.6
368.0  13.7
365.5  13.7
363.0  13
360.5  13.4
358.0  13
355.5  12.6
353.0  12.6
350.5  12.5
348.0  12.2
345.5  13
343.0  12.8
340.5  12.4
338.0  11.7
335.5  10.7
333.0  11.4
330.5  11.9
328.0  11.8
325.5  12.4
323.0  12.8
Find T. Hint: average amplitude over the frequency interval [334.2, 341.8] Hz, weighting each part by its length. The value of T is 11.6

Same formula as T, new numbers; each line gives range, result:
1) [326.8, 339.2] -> 11.5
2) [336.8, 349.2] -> 12.4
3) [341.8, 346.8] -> 12.9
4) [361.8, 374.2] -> 13.6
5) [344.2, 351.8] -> 12.6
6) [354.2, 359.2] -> 12.8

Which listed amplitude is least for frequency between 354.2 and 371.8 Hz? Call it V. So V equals 12.6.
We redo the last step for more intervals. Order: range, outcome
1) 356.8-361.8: 13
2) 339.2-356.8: 12.2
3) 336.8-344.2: 11.7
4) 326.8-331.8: 11.8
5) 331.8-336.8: 10.7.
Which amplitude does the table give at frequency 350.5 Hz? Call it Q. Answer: 12.5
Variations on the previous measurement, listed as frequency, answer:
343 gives 12.8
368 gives 13.7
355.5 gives 12.6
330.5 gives 11.9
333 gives 11.4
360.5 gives 13.4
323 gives 12.8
